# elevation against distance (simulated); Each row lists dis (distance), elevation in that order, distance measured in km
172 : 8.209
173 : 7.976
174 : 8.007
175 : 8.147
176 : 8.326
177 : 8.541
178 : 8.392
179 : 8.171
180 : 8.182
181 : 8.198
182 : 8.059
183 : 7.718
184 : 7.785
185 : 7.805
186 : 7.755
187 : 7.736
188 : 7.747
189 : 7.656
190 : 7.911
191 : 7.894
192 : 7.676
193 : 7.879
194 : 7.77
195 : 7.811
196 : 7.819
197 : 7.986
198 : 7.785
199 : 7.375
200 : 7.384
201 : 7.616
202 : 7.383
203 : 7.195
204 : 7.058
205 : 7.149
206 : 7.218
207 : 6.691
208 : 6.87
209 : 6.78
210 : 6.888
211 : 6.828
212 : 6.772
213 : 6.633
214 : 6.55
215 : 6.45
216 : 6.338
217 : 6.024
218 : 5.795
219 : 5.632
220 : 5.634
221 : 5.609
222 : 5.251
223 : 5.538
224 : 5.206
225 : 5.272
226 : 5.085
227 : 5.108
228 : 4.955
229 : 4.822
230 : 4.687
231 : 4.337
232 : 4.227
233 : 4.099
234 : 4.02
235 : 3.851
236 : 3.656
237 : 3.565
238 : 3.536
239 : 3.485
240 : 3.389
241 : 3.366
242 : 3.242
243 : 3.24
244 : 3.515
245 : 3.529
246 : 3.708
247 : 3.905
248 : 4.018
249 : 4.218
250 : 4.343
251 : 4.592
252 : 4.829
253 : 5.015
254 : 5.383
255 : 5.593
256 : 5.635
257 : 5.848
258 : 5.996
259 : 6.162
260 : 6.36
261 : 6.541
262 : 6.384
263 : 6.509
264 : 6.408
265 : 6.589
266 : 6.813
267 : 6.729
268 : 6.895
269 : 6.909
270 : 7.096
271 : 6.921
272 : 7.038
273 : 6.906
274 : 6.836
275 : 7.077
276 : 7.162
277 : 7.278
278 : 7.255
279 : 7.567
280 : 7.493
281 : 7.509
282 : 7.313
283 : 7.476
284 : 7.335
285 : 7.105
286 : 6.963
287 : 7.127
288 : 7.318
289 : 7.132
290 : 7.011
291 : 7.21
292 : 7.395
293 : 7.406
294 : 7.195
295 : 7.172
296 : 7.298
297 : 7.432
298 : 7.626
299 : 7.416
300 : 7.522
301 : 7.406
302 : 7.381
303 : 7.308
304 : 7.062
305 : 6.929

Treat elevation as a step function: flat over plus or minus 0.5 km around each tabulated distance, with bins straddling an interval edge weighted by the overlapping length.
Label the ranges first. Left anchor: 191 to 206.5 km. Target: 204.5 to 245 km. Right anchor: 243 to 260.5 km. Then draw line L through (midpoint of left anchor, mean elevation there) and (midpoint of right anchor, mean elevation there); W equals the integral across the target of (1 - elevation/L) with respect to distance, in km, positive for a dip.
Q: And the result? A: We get 7.3 km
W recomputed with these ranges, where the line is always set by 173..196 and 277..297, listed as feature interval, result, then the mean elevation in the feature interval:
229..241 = 5.85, 3.91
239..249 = 5.27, 3.58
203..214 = 1.29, 6.89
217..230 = 4.01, 5.33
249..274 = 4.44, 6.12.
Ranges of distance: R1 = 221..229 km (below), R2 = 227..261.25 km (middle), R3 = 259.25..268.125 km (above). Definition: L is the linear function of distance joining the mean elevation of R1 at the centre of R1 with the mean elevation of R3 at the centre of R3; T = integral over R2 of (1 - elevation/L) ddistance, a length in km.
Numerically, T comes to 8.4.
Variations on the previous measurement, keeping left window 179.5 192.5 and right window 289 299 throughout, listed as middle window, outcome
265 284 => 0.7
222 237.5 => 6.2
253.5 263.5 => 1.9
